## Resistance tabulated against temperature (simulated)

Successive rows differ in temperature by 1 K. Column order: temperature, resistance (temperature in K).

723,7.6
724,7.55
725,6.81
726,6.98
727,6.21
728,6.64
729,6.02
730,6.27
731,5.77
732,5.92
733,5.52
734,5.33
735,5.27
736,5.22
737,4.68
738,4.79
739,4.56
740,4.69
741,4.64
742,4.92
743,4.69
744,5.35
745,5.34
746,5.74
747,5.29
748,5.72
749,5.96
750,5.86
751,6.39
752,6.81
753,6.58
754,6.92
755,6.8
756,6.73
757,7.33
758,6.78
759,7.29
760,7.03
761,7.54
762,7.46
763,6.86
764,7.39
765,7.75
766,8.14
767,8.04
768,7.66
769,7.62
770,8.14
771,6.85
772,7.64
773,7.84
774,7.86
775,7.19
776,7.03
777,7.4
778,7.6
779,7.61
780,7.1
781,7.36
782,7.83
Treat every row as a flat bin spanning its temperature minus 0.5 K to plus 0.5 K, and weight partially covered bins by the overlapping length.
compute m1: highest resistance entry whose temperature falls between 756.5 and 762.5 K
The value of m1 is 7.54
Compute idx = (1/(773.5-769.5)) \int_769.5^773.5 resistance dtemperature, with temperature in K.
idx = 7.62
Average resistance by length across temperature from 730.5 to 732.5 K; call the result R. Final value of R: 5.84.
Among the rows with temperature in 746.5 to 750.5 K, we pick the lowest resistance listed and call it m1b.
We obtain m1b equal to 5.29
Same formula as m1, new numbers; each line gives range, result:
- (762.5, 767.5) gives 8.14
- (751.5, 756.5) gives 6.92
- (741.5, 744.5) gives 5.35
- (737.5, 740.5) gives 4.79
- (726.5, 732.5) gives 6.64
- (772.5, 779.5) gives 7.86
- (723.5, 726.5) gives 7.55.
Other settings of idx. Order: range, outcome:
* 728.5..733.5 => 5.9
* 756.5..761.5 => 7.19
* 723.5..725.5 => 7.18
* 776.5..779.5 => 7.54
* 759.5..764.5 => 7.26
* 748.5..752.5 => 6.25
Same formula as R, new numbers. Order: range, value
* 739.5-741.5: 4.67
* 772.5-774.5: 7.85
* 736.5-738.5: 4.73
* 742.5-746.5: 5.28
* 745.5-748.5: 5.58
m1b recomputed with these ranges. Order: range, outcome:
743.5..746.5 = 5.34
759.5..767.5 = 6.86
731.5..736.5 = 5.22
